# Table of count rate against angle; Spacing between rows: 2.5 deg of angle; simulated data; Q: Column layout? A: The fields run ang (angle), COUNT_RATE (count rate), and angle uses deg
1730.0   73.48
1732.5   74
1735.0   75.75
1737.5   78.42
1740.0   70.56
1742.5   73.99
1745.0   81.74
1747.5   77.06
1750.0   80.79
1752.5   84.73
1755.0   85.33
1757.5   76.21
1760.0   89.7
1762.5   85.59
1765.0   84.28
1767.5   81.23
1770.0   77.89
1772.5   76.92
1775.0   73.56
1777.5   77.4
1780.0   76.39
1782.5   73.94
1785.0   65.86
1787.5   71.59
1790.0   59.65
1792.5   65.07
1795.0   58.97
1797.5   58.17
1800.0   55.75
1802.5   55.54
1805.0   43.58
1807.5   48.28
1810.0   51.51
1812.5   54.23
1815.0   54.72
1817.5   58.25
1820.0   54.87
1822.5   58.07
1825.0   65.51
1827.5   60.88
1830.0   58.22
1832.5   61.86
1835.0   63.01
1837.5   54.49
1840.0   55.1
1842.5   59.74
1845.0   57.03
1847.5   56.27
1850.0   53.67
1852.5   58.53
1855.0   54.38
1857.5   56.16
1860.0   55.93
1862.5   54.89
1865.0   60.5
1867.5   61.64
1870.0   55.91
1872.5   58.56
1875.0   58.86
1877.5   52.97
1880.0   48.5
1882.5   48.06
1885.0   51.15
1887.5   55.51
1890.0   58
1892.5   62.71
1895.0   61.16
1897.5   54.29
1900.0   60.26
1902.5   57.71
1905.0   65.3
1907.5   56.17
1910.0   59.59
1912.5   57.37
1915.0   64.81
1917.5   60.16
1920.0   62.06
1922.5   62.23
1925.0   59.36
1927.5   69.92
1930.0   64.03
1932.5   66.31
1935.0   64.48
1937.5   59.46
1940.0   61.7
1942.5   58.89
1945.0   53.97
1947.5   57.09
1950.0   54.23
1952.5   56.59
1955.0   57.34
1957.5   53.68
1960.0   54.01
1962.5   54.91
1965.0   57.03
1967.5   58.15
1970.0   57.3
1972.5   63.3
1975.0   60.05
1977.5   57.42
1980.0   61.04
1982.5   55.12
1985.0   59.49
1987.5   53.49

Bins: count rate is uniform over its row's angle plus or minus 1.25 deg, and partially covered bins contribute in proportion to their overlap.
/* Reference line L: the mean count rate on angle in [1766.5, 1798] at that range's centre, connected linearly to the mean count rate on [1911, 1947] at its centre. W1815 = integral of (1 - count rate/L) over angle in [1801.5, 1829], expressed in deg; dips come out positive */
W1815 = 5.4 deg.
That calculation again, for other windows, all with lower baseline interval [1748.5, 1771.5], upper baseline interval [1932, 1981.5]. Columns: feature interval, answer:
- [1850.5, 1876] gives 4.5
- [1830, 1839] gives 1.7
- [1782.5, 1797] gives 2.6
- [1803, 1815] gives 4.1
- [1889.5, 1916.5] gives 2.1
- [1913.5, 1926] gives 0.2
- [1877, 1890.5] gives 3.1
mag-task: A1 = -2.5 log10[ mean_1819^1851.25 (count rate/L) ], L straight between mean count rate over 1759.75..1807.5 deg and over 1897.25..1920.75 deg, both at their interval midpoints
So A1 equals 0.12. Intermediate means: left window 69.1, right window 60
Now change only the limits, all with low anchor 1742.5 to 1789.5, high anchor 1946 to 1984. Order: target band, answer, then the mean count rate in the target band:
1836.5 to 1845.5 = 0.24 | 56.6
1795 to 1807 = 0.36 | 53.5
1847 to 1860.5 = 0.23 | 55.8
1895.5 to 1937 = 0.01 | 61.5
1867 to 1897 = 0.18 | 55.9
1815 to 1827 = 0.23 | 58.8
